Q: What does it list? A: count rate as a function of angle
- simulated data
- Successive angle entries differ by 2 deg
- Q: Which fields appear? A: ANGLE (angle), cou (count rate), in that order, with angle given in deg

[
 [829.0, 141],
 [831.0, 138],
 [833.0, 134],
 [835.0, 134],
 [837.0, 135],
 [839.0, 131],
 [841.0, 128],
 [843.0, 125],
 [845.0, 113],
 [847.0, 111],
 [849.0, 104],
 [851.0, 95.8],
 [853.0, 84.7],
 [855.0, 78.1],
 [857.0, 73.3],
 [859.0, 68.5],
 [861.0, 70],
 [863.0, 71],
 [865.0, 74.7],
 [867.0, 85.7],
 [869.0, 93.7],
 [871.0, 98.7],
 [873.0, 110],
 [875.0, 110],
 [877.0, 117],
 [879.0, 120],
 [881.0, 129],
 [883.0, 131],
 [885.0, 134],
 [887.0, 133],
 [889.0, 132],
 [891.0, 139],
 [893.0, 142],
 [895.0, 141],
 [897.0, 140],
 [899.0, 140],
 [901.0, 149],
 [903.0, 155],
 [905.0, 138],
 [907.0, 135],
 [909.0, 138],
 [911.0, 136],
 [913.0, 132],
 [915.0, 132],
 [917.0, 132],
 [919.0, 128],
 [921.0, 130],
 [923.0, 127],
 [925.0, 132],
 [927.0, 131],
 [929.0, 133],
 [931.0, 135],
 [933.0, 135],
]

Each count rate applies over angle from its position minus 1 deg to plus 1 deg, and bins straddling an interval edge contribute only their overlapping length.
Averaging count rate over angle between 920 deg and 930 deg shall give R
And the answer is 131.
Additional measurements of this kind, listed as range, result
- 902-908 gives 143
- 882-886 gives 132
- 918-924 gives 128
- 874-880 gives 116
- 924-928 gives 132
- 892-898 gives 141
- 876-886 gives 126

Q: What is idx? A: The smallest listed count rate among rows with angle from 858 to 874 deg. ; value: 68.5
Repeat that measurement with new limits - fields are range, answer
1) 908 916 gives 132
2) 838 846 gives 113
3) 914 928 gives 127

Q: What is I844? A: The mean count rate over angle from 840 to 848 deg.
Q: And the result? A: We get 119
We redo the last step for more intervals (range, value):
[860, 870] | 79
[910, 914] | 134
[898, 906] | 146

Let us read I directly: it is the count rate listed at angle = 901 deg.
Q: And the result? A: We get 149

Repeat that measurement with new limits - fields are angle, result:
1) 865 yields 74.7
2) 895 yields 141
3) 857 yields 73.3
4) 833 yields 134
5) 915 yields 132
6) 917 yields 132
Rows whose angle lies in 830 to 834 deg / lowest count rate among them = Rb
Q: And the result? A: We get 134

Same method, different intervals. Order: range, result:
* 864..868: 74.7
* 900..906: 138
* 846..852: 95.8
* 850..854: 84.7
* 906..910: 135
